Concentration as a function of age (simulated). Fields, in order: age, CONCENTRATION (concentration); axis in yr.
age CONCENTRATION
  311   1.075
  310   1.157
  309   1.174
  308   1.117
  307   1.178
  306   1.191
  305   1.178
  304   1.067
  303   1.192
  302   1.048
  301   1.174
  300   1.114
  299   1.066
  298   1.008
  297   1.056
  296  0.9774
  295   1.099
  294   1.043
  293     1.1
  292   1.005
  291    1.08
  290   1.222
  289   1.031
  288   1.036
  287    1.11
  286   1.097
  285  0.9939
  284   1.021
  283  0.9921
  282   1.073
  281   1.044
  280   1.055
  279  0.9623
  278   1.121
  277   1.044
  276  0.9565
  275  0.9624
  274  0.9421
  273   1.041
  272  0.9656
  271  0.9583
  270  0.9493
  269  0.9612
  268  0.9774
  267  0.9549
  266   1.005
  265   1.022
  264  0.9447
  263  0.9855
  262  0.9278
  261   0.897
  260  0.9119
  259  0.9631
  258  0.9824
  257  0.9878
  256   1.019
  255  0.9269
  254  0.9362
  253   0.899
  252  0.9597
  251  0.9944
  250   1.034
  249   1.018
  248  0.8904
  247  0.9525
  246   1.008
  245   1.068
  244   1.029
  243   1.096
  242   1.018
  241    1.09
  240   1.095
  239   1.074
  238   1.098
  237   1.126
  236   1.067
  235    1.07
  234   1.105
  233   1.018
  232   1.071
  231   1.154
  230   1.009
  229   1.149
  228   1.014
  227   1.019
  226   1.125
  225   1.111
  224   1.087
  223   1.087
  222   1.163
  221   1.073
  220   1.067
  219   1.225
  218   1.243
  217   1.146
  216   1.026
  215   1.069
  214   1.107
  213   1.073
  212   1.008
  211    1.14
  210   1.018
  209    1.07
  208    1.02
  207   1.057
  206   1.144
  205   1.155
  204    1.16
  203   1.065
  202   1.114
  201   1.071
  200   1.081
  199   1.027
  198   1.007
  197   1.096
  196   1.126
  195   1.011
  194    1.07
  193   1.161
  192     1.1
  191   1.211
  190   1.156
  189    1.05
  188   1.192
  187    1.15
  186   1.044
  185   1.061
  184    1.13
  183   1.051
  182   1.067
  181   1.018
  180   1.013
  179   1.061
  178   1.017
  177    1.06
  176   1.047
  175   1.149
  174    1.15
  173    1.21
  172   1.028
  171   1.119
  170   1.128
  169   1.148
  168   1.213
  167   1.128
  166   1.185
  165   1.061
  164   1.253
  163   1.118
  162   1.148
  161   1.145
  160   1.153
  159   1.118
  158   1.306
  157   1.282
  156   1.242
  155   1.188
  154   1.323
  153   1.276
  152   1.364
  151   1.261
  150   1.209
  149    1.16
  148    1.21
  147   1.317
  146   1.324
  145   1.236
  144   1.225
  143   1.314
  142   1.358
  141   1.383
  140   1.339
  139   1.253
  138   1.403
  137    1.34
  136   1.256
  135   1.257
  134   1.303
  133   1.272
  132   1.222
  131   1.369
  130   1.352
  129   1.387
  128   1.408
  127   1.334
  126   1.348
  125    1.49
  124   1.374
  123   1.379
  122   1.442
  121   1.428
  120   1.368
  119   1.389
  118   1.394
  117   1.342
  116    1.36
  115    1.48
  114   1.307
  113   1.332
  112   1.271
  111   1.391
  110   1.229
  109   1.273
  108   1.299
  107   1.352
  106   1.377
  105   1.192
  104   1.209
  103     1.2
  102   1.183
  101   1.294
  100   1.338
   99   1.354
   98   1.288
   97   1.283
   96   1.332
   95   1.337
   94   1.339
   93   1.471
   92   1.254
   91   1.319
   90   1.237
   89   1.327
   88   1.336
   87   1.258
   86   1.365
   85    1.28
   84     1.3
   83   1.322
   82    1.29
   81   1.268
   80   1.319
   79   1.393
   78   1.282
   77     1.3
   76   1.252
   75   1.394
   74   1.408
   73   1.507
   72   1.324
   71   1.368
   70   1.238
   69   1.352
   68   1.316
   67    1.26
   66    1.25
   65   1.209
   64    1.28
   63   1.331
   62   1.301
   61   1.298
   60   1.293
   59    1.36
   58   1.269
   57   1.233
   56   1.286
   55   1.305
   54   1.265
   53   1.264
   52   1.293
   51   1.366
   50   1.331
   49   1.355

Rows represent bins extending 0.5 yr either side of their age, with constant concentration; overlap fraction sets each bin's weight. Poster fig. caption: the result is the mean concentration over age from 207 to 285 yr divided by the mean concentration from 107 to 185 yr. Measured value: 0.8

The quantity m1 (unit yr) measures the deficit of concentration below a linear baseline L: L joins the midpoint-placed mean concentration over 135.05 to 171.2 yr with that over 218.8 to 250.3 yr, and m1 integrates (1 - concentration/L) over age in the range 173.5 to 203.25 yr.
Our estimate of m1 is 2.00 yr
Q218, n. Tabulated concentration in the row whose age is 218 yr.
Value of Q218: 1.243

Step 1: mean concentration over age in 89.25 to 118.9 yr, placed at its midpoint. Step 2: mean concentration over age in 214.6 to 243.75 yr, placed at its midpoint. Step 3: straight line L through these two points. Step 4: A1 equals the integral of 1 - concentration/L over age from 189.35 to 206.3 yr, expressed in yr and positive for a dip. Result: 0.7 yr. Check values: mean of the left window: 1.31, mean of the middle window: 1.1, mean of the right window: 1.09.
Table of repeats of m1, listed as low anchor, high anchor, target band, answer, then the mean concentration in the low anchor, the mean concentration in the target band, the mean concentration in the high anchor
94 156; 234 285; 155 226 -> 3.1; 1.32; 1.11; 1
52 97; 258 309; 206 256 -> 2.1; 1.31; 1.06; 1.04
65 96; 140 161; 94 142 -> -1.6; 1.32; 1.33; 1.26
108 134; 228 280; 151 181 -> 1.9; 1.36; 1.16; 1.01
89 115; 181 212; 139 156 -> -1.1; 1.3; 1.28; 1.09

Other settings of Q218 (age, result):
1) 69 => 1.352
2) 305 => 1.178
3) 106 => 1.377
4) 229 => 1.149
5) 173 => 1.21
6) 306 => 1.191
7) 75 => 1.394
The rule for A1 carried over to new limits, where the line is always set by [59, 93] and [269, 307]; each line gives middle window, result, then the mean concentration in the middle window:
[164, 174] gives 0.48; 1.14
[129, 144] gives -0.92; 1.32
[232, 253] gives 1.36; 1.04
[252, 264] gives 1.56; 0.949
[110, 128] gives -1.63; 1.37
